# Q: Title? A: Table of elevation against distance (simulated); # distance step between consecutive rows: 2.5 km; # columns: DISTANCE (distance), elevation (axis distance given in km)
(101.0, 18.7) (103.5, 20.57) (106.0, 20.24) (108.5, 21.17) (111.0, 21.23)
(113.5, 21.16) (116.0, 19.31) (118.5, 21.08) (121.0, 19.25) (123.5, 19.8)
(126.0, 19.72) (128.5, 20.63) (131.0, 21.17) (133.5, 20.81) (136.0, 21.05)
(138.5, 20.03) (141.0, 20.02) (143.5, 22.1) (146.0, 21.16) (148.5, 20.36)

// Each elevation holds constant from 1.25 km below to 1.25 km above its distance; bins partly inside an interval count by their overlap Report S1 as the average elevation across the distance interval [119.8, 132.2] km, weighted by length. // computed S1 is 20.1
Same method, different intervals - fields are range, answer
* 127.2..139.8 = 20.7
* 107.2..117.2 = 20.7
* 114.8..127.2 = 19.8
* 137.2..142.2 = 20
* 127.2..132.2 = 20.9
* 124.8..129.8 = 20.2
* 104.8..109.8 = 20.7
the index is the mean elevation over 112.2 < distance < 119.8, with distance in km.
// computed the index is 20.5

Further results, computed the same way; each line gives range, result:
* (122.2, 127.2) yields 19.8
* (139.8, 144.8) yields 21.1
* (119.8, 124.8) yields 19.5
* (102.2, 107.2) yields 20.4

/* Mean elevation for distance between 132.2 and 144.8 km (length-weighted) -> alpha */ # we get 20.8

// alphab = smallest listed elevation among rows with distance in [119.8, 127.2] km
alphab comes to 19.25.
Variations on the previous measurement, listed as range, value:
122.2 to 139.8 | 19.72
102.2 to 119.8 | 19.31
